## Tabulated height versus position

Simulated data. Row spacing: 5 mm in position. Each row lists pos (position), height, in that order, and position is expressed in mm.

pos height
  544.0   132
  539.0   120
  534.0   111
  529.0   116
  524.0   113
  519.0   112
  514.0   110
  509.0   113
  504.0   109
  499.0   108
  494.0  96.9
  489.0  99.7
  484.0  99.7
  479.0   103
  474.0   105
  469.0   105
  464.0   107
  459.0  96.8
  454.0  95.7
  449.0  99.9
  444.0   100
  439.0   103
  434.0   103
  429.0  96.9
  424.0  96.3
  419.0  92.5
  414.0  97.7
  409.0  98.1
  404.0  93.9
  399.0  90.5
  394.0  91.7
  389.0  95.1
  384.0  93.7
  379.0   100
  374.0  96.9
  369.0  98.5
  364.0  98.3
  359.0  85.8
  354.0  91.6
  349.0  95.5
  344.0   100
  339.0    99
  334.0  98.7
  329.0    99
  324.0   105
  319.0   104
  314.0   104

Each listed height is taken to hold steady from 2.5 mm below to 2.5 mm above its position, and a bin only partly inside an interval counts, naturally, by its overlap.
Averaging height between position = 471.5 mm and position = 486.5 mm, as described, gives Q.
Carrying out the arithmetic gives 103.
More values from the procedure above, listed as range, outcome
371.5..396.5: 95.5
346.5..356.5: 93.5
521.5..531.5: 114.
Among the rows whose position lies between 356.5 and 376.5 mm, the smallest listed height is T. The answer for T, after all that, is 85.8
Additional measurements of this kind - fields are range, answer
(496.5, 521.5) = 108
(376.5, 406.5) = 90.5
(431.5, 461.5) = 95.7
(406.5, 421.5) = 92.5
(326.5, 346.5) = 98.7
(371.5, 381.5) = 96.9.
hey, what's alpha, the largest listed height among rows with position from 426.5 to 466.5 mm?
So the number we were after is 107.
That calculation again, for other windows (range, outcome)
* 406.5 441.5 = 103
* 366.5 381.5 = 100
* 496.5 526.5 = 113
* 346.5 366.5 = 98.3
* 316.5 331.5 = 105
